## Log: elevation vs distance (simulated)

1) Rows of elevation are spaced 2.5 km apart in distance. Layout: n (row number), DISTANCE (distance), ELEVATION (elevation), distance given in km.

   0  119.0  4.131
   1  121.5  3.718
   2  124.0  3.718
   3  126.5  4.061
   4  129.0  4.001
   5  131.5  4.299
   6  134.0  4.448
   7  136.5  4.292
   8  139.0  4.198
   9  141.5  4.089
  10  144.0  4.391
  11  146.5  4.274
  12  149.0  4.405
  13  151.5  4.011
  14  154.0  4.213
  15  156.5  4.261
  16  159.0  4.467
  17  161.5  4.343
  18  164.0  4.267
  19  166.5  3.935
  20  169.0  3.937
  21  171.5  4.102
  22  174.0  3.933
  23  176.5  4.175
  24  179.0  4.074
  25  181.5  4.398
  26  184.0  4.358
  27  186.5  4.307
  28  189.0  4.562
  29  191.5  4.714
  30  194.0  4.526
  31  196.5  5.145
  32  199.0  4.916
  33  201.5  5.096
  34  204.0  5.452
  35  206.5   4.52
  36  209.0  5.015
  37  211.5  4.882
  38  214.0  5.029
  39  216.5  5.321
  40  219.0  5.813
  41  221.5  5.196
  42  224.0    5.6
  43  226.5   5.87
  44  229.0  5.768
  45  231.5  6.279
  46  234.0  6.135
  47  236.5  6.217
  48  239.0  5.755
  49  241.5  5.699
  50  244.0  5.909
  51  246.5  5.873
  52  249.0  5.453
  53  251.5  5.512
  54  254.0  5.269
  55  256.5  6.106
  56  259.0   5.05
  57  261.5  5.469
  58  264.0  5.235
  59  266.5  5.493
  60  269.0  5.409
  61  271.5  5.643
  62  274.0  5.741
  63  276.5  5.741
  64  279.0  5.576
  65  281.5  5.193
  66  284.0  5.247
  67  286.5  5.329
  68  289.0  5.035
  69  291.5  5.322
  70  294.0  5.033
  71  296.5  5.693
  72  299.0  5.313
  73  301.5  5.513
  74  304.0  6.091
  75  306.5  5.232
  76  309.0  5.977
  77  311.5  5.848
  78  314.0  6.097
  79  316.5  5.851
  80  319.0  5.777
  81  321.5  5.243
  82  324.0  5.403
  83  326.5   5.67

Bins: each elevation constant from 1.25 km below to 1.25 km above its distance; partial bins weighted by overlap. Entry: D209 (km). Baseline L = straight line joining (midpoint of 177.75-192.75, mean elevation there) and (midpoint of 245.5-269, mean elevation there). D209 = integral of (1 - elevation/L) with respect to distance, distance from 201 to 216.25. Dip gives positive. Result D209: -0.8 km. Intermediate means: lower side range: 4.4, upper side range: 5.49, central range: 5.02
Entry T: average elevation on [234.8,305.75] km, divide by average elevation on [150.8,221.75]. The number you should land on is 1.21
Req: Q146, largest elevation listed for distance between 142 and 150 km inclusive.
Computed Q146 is 4.405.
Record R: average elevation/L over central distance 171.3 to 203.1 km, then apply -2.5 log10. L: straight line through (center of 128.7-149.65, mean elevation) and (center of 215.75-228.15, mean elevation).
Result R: 0.12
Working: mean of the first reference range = 4.27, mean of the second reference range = 5.58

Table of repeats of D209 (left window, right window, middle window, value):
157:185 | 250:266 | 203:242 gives -4.72 km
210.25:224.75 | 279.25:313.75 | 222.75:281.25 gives -3.35 km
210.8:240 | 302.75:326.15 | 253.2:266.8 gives 0.60 km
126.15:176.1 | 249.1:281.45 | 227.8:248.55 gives -2.96 km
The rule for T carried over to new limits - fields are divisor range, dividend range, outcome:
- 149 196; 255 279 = 1.30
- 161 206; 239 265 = 1.25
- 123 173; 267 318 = 1.32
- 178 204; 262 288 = 1.17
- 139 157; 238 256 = 1.34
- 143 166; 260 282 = 1.29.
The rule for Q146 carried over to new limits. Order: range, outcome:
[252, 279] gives 6.106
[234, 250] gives 6.217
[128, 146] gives 4.448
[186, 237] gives 6.279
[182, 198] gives 5.145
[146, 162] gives 4.467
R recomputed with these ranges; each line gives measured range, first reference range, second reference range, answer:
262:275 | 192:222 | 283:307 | -0.04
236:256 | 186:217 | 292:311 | -0.10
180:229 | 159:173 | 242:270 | -0.06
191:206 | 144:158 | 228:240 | 0.07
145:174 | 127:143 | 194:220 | 0.08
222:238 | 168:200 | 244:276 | -0.17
